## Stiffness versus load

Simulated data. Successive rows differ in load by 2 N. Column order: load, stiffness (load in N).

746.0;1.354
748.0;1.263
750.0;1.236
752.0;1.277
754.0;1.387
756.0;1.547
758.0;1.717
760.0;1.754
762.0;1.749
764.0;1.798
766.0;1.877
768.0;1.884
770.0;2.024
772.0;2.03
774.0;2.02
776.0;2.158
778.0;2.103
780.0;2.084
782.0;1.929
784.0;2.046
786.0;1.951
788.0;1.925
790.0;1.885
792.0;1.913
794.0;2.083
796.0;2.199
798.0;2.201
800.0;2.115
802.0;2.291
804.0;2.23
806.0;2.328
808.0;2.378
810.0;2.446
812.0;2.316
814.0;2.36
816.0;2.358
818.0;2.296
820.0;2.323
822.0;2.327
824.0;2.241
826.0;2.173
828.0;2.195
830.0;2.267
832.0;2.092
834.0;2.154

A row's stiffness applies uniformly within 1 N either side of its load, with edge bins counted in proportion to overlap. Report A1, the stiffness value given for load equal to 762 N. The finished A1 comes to 1.749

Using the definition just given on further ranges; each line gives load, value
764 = 1.798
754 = 1.387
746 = 1.354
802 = 2.291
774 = 2.02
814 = 2.36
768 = 1.884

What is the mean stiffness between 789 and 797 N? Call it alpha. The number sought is 2.02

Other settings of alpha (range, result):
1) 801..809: 2.31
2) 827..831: 2.23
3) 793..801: 2.15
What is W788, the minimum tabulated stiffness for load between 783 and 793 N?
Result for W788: 1.885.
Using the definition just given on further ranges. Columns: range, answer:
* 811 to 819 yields 2.296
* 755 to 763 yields 1.547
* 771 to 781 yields 2.02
